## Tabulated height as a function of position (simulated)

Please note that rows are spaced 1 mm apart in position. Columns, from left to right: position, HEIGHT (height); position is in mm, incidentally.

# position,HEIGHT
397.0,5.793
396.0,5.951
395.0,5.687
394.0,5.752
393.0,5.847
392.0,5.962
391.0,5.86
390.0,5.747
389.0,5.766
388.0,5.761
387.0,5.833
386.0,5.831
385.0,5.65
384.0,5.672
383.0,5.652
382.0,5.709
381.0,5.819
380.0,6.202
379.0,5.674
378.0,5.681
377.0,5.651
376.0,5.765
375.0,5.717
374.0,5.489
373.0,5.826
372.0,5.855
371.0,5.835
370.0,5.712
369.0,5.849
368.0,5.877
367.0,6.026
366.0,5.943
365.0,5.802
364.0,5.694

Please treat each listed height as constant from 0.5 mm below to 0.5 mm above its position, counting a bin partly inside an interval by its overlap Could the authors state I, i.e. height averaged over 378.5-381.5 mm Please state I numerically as 5.9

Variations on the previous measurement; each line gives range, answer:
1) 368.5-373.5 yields 5.82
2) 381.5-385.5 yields 5.67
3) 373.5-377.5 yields 5.66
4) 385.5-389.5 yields 5.8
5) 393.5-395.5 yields 5.72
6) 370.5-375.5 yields 5.74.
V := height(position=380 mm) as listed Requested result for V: 6.202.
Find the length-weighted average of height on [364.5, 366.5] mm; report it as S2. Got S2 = 5.87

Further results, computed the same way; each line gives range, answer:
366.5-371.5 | 5.86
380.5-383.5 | 5.73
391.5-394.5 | 5.85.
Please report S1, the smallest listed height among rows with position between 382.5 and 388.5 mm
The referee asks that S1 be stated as 5.65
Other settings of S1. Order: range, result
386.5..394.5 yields 5.747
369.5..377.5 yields 5.489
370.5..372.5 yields 5.835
